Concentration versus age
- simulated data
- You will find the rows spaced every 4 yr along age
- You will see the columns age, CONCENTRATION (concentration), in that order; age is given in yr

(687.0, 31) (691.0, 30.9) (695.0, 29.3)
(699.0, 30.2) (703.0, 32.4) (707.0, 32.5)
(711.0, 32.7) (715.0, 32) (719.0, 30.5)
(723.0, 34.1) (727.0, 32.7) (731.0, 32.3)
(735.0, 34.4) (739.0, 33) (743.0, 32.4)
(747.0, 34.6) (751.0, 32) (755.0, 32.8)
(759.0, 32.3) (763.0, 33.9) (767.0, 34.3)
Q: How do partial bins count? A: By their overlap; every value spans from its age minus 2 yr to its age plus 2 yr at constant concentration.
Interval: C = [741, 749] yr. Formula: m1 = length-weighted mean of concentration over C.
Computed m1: 33.5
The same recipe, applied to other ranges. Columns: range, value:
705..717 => 32.4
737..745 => 32.7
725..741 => 33.1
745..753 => 33.3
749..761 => 32.4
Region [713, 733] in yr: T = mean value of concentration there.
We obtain 32.3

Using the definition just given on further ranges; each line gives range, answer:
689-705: 30.7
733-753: 33.3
